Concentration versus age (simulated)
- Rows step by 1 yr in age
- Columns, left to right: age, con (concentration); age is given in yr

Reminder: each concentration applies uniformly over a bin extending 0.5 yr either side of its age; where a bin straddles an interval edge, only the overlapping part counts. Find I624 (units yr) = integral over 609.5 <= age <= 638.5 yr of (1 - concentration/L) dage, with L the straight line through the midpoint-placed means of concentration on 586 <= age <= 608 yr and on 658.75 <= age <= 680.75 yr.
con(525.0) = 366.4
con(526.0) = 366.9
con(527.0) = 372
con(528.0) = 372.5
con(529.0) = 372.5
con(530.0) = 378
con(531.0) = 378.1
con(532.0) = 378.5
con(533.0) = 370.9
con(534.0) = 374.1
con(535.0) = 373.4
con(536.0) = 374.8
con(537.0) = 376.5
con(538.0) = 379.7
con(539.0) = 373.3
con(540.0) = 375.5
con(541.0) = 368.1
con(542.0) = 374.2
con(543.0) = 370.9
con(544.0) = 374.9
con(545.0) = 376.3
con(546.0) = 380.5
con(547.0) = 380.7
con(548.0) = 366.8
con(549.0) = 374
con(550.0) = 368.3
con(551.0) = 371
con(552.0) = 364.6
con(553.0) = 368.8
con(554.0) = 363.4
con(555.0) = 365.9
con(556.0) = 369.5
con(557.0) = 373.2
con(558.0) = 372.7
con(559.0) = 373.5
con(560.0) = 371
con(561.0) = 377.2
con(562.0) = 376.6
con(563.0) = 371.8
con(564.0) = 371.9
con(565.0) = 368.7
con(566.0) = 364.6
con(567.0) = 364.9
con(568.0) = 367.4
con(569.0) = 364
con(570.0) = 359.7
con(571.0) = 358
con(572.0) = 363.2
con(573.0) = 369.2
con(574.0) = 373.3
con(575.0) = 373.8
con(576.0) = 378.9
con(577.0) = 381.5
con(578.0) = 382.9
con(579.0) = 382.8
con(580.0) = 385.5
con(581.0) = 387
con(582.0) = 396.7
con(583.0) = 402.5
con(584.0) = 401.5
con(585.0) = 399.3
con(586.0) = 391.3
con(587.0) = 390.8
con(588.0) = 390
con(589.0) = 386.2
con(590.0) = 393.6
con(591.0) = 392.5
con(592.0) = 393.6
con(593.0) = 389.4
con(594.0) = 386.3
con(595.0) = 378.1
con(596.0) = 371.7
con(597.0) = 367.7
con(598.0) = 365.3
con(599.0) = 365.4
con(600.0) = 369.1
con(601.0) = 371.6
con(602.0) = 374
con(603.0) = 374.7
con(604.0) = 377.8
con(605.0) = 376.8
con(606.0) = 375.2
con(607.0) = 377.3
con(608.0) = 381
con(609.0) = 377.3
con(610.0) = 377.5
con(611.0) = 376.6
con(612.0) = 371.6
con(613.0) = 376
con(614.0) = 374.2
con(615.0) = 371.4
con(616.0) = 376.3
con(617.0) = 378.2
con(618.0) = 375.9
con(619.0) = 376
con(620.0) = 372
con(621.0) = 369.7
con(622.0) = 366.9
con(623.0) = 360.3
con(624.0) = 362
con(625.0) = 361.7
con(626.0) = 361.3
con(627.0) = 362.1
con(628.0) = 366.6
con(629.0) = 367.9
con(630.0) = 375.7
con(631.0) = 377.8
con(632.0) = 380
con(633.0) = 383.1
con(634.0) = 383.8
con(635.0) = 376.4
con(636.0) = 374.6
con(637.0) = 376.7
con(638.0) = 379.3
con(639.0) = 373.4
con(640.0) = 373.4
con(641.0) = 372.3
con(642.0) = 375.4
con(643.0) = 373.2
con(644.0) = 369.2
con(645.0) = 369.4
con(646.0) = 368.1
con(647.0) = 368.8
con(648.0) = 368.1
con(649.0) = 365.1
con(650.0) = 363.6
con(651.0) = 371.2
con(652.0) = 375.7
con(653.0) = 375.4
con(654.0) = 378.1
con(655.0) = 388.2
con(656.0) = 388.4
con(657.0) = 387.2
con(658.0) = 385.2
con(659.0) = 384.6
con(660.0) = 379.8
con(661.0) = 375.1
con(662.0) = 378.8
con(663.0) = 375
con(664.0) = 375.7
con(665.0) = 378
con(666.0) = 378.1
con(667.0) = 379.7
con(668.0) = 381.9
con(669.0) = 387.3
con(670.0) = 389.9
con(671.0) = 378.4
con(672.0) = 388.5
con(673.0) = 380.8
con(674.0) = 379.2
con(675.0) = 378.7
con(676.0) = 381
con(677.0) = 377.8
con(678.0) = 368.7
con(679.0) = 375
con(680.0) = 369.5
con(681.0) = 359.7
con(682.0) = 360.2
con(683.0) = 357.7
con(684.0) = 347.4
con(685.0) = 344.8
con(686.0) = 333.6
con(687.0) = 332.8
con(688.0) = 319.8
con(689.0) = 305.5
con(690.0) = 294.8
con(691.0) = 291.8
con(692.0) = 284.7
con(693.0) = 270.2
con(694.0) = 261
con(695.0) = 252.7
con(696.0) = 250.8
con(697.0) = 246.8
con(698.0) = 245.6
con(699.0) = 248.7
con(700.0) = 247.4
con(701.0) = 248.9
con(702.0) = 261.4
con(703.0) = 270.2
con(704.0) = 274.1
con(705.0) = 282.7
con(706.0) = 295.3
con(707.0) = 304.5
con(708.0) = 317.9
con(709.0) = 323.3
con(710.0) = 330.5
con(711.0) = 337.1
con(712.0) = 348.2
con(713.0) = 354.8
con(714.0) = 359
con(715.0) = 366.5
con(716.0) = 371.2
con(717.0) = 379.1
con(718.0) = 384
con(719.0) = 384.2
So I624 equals 0.5 yr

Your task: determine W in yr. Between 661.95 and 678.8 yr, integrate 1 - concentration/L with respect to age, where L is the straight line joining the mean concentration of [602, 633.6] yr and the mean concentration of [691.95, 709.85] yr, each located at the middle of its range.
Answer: -3.8 yr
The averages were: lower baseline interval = 373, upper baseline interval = 272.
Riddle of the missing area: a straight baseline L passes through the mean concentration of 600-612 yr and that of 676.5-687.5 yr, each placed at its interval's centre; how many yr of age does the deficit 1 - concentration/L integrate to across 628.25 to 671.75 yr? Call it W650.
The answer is -1.43 yr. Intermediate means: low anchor 376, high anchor 357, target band 377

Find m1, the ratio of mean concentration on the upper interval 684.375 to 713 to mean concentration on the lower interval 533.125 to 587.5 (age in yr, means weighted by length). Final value 0.78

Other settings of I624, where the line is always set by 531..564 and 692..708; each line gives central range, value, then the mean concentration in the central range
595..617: -2.8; 374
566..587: -1.6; 379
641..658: -4.1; 374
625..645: -4.0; 373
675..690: -3.9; 351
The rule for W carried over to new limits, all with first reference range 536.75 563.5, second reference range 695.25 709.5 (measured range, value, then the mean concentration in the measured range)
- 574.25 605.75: -3.3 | 383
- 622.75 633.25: -1.6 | 369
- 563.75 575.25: -0.2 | 366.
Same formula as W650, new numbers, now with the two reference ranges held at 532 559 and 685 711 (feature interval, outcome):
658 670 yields -2.9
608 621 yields -1.6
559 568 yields -0.2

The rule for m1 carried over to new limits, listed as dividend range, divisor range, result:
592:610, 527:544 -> 1.00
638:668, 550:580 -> 1.01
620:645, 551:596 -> 0.98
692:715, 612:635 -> 0.78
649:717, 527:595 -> 0.90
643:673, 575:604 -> 0.98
